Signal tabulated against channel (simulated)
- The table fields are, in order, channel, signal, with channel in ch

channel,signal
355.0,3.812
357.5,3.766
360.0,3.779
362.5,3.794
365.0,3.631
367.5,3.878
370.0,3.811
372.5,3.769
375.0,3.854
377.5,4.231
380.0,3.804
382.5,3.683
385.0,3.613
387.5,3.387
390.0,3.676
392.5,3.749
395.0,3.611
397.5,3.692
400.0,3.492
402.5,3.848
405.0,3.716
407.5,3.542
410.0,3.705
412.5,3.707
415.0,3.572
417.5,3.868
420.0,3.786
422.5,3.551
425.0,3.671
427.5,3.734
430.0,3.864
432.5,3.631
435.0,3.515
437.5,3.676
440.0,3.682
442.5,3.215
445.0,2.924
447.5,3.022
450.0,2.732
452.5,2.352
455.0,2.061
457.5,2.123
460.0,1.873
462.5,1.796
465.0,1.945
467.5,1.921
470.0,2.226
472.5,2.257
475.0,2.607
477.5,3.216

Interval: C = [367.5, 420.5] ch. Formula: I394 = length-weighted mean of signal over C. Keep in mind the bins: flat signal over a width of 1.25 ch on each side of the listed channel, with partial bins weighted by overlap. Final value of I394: 3.72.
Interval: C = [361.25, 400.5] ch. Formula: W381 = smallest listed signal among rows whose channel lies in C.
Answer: 3.387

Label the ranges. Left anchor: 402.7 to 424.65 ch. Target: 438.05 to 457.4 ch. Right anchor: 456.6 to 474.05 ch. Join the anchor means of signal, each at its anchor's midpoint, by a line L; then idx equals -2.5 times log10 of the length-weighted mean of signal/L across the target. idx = -0.091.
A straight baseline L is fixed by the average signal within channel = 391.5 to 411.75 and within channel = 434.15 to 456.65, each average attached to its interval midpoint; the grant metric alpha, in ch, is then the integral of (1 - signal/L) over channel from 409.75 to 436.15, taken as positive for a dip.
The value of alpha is -2.8 ch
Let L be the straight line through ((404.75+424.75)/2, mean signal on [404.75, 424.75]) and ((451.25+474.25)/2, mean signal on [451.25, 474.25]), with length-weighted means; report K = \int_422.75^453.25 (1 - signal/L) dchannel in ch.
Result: -4.74 ch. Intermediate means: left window 3.68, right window 2.07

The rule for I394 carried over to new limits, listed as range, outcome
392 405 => 3.68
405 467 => 3.14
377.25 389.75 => 3.7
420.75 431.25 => 3.71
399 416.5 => 3.66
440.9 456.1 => 2.75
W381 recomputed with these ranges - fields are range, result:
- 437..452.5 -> 2.352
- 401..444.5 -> 3.215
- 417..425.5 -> 3.551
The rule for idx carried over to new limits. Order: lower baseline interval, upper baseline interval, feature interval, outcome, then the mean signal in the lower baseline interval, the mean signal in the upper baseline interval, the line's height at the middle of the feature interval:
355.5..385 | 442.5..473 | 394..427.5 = -0.184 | 3.81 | 2.31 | 3.11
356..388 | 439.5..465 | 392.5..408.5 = -0.103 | 3.78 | 2.51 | 3.33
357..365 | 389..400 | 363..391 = -0.014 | 3.76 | 3.66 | 3.71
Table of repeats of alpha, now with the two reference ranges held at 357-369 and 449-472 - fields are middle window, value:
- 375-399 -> -2.6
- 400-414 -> -3.1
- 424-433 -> -3.7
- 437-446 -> -3.4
